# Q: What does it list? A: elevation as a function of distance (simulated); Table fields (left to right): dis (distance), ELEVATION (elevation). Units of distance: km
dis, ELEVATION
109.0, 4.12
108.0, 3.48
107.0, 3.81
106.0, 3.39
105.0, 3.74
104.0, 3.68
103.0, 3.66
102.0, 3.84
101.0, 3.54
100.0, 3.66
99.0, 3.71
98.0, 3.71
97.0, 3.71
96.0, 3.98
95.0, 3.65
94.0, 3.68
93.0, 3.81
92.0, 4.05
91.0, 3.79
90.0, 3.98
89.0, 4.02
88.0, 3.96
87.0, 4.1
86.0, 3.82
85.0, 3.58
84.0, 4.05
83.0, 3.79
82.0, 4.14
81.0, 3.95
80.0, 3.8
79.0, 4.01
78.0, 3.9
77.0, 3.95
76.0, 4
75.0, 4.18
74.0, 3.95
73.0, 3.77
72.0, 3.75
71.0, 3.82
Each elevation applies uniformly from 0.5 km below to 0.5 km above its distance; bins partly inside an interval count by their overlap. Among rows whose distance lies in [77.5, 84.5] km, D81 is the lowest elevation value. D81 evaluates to 3.79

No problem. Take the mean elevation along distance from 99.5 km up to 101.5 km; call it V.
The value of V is 3.6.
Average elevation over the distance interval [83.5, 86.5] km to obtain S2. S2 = 3.82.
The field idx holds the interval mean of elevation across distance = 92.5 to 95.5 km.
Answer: 3.71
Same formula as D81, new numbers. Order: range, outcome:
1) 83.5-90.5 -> 3.58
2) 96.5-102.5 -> 3.54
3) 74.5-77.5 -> 3.95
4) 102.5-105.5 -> 3.66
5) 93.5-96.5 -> 3.65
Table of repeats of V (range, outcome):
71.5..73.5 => 3.76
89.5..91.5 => 3.88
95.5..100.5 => 3.75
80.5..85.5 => 3.9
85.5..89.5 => 3.97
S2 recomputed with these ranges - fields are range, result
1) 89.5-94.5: 3.86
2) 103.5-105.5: 3.71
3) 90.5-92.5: 3.92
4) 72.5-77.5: 3.97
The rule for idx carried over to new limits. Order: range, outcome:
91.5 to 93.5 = 3.93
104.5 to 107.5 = 3.65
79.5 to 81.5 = 3.88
